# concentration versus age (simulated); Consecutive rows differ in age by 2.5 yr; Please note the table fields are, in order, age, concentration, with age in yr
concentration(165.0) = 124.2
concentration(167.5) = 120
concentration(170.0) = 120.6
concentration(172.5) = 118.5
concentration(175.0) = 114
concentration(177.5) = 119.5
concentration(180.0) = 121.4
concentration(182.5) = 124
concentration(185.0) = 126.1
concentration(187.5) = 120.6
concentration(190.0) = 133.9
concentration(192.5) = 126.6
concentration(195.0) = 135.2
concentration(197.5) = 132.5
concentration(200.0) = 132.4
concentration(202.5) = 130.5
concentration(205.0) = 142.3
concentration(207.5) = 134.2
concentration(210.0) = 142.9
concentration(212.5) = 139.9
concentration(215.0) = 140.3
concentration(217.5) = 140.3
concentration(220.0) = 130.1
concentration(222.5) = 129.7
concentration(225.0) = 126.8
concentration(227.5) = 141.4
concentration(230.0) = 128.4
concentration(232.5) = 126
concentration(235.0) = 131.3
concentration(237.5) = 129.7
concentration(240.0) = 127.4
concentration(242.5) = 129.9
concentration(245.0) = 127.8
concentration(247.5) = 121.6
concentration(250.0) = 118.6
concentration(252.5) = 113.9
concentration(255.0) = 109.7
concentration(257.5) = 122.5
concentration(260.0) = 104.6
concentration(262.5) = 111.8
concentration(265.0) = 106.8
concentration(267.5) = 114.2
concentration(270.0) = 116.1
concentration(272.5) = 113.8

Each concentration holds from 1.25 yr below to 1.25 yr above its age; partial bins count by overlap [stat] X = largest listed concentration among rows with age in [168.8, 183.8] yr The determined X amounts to 124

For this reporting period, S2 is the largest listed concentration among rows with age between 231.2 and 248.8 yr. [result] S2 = 131.3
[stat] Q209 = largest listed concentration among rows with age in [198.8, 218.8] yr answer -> 142.9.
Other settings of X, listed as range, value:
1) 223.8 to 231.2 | 141.4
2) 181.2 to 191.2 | 133.9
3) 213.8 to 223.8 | 140.3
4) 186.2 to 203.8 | 135.2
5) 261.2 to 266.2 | 111.8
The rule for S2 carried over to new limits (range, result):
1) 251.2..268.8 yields 122.5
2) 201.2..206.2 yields 142.3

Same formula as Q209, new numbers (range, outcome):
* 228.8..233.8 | 128.4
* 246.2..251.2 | 121.6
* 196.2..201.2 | 132.5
